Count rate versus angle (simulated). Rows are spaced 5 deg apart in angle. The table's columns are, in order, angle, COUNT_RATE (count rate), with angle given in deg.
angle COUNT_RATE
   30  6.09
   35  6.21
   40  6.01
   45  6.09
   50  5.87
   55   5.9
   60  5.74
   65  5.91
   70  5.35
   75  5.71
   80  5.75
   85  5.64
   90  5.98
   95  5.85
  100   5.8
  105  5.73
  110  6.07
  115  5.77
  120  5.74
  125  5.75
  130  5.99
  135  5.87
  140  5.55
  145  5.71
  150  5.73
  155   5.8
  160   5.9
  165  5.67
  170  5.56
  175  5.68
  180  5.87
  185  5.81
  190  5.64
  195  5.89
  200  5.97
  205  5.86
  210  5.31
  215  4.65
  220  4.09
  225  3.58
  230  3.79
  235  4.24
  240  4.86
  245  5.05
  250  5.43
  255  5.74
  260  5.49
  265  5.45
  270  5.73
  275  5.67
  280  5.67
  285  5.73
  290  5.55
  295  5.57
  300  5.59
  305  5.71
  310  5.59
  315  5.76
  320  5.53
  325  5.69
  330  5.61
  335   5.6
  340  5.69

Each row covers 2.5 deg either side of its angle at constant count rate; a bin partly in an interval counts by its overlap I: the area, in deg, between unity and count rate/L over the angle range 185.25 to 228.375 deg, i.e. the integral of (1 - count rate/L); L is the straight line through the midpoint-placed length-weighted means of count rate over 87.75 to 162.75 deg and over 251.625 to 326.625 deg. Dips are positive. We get 4.46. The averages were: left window 5.81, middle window 5.13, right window 5.63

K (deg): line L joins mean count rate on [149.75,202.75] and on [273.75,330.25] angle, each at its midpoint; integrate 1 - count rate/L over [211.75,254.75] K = 8.8 deg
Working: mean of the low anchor 5.78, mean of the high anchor 5.64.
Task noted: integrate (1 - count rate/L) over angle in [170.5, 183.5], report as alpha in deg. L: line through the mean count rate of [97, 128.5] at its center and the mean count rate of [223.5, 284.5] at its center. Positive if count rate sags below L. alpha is -0.60 deg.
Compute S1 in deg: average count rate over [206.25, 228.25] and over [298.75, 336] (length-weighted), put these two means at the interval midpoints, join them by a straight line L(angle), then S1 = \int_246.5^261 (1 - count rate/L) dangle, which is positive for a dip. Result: -1.9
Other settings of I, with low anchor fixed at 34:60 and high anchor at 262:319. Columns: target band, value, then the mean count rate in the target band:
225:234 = 3.01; 3.81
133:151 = 0.41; 5.71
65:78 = 0.73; 5.61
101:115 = 0.06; 5.87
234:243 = 1.70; 4.63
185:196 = 0.03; 5.76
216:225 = 2.66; 4.04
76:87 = 0.43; 5.7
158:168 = 0.08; 5.77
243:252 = 0.72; 5.24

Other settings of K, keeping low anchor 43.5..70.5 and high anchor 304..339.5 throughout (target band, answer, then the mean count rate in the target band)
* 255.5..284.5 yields 0.30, 5.62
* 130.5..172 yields 0.19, 5.74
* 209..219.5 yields 1.76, 4.76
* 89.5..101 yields -0.12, 5.87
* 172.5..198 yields -0.18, 5.78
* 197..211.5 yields -0.05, 5.75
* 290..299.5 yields 0.15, 5.57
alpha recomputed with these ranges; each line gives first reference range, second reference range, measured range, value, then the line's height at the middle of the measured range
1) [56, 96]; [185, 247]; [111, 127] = -0.8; 5.5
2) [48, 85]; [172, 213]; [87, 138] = -1.0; 5.74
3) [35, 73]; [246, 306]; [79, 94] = 0.1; 5.82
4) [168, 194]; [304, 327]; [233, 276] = 2.9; 5.69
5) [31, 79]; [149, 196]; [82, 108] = 0.1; 5.83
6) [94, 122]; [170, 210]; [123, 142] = 0.0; 5.81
